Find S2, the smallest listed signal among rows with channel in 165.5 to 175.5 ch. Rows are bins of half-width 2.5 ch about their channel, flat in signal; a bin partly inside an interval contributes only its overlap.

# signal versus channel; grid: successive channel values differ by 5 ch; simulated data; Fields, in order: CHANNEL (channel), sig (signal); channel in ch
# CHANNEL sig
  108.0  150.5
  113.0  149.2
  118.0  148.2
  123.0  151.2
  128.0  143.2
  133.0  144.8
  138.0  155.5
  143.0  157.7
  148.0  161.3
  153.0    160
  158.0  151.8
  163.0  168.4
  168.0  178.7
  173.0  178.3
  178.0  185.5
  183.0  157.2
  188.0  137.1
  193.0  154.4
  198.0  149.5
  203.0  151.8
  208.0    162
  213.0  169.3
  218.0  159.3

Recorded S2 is 178.3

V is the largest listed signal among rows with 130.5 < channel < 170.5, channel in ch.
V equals 178.7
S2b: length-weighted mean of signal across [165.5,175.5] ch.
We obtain 178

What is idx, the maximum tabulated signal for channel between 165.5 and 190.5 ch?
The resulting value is 185.5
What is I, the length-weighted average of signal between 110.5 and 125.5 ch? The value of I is 150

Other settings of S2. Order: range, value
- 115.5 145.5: 143.2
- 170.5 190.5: 137.1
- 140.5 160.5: 151.8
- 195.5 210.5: 149.5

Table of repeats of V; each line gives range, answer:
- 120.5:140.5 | 155.5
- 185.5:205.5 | 154.4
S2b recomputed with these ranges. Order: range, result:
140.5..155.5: 160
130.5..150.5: 155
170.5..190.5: 165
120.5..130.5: 147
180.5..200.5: 150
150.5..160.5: 156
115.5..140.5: 149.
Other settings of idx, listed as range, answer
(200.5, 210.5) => 162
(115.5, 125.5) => 151.2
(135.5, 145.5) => 157.7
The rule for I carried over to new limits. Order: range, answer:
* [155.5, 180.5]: 173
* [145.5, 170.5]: 164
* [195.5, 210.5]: 154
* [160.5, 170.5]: 174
